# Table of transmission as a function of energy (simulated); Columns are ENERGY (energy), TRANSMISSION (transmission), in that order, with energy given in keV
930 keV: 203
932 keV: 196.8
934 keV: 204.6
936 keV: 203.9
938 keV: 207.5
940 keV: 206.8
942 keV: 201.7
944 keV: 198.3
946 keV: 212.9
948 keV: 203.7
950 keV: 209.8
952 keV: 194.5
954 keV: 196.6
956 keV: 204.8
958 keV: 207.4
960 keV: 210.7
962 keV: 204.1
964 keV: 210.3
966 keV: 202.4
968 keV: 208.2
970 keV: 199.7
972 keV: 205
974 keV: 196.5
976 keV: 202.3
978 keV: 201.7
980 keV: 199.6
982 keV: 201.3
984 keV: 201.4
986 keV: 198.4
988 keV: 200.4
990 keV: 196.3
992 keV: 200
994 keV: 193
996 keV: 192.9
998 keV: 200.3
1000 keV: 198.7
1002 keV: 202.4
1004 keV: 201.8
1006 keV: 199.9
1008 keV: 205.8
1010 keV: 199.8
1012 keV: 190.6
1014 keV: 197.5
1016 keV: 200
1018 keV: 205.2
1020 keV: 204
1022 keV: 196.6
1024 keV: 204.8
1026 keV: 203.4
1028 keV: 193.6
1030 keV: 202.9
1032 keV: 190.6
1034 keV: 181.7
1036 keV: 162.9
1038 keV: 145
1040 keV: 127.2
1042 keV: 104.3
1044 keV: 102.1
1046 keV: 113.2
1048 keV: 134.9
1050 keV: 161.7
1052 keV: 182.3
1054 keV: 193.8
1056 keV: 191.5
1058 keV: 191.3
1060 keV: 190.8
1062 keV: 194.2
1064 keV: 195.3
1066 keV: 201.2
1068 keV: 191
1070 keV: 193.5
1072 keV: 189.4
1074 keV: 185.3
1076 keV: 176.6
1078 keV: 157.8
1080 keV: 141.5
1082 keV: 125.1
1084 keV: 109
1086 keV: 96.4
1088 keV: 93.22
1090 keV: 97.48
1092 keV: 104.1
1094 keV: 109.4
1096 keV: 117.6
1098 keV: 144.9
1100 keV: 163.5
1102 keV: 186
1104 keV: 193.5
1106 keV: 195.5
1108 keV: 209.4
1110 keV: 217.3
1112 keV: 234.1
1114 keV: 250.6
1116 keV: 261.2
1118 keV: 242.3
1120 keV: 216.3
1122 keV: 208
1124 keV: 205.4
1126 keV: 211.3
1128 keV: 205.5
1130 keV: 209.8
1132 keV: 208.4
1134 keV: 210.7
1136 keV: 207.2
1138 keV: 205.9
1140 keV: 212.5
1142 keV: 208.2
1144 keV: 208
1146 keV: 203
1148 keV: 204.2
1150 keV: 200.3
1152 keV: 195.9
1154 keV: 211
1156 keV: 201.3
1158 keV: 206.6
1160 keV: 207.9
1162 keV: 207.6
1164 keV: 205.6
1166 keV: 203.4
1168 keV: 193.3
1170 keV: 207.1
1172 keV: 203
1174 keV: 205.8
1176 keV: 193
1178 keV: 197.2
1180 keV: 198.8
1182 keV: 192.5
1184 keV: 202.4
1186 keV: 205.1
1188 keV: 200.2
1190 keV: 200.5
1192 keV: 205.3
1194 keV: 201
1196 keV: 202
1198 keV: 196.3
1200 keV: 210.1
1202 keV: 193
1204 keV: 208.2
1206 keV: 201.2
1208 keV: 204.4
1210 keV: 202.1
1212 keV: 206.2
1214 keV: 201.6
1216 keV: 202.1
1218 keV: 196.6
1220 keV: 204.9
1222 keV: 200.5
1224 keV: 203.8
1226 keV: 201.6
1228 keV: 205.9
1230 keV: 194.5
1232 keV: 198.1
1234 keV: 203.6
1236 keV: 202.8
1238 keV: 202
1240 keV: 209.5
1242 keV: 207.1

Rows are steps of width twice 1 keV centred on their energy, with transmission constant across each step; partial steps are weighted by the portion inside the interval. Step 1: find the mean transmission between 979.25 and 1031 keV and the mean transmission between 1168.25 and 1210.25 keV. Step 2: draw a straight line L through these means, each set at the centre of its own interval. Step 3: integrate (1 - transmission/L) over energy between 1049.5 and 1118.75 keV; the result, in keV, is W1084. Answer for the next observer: 9.2 keV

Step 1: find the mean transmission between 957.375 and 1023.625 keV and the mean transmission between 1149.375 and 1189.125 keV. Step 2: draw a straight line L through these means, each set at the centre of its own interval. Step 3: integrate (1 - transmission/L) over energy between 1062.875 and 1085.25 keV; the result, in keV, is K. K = 3.6 keV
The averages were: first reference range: 201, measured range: 169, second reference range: 202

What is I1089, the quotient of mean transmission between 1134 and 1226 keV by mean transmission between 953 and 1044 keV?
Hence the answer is 1.05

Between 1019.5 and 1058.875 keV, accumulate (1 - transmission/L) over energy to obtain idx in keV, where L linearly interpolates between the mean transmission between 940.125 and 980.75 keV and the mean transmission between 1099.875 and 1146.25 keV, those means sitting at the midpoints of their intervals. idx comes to 7.38 keV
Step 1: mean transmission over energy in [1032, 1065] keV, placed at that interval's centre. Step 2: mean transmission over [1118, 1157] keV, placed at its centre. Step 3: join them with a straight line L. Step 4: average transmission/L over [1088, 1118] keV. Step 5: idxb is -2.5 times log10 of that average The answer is 0.09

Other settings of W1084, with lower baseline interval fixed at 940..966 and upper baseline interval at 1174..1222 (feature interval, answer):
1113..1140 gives -2.2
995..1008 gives 0.3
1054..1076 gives 1.2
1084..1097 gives 6.4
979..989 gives 0.2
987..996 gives 0.3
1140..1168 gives -0.4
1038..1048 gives 4.2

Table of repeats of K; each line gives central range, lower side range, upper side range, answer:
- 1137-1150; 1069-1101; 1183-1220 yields -2.8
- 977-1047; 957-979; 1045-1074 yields 2.5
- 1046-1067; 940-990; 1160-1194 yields 2.3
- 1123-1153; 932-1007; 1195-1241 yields -0.6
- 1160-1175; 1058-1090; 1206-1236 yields -1.3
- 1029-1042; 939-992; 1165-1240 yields 2.5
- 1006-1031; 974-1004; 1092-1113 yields -1.0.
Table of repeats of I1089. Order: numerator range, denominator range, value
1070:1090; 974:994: 0.71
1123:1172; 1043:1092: 1.31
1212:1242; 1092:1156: 1.01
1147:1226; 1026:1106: 1.28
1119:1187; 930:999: 1.01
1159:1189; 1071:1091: 1.47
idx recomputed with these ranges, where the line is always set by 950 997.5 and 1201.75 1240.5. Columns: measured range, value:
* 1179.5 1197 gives 0.1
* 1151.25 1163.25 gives -0.2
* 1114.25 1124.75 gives -1.4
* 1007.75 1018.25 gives 0.1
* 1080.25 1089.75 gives 4.4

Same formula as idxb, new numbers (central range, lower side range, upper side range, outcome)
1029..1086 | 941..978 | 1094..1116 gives 0.19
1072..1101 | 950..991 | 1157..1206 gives 0.46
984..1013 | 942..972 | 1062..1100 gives -0.08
